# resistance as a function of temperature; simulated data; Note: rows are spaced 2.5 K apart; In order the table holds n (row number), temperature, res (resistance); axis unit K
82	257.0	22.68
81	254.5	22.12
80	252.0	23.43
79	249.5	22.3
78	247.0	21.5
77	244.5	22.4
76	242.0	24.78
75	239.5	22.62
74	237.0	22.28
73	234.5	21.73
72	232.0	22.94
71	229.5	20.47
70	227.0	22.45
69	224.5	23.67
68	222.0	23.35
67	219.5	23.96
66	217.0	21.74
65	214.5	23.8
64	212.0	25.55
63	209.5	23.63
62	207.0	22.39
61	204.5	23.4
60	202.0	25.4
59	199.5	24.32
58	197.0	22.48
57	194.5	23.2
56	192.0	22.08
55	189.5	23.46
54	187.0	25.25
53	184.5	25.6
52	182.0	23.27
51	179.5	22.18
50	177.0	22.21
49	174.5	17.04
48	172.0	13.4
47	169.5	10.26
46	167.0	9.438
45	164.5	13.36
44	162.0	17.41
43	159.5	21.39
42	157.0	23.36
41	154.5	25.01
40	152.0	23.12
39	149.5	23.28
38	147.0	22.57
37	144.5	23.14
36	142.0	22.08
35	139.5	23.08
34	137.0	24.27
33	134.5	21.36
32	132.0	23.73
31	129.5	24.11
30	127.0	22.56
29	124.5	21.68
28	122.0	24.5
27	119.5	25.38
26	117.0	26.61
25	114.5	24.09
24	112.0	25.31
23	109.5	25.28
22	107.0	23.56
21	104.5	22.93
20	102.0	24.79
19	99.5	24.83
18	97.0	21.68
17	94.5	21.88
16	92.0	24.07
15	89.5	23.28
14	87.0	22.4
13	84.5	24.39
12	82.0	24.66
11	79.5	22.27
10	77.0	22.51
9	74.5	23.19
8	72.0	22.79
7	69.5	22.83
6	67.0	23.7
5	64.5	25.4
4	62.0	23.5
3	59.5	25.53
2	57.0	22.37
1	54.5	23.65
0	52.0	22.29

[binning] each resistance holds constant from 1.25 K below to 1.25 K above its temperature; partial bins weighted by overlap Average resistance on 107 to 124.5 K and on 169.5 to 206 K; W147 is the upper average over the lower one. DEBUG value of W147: 0.9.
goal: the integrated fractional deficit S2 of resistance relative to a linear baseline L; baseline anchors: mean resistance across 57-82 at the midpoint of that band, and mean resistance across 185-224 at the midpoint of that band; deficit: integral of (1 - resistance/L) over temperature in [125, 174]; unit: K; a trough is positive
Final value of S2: 6.8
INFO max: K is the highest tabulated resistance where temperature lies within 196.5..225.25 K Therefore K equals 25.55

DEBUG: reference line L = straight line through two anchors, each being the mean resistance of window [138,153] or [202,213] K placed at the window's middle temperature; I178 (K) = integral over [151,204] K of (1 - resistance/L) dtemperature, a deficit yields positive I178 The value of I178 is 6.27 K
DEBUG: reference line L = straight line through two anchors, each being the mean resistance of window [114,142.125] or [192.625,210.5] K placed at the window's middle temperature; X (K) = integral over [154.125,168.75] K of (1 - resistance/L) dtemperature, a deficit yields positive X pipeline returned 3.7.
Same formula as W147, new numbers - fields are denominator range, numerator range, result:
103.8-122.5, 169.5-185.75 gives 0.80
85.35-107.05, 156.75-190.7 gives 0.82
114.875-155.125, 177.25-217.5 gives 1.00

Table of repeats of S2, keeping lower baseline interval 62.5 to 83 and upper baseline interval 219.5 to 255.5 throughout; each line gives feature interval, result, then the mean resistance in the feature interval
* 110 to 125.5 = -1.0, 24.7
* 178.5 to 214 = -1.4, 23.7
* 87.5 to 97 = 0.2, 22.8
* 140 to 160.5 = 0.0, 23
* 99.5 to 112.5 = -0.6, 24.4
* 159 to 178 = 6.4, 15.2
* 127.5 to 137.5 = -0.1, 23.2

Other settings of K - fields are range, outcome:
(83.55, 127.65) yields 26.61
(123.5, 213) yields 25.6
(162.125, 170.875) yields 13.36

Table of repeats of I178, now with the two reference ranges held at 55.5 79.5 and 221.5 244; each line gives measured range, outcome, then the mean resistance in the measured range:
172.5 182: 1.10 K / 20.3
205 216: -0.48 K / 23.8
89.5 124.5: -1.24 K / 24.1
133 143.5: 0.18 K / 22.7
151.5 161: -0.01 K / 23.1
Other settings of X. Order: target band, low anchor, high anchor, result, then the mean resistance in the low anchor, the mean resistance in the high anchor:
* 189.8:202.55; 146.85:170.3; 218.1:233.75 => -1.4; 18.9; 22.8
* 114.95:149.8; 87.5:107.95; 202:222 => -0.1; 23.3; 23.6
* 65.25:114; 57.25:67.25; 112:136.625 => 1.3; 24.4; 23.9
